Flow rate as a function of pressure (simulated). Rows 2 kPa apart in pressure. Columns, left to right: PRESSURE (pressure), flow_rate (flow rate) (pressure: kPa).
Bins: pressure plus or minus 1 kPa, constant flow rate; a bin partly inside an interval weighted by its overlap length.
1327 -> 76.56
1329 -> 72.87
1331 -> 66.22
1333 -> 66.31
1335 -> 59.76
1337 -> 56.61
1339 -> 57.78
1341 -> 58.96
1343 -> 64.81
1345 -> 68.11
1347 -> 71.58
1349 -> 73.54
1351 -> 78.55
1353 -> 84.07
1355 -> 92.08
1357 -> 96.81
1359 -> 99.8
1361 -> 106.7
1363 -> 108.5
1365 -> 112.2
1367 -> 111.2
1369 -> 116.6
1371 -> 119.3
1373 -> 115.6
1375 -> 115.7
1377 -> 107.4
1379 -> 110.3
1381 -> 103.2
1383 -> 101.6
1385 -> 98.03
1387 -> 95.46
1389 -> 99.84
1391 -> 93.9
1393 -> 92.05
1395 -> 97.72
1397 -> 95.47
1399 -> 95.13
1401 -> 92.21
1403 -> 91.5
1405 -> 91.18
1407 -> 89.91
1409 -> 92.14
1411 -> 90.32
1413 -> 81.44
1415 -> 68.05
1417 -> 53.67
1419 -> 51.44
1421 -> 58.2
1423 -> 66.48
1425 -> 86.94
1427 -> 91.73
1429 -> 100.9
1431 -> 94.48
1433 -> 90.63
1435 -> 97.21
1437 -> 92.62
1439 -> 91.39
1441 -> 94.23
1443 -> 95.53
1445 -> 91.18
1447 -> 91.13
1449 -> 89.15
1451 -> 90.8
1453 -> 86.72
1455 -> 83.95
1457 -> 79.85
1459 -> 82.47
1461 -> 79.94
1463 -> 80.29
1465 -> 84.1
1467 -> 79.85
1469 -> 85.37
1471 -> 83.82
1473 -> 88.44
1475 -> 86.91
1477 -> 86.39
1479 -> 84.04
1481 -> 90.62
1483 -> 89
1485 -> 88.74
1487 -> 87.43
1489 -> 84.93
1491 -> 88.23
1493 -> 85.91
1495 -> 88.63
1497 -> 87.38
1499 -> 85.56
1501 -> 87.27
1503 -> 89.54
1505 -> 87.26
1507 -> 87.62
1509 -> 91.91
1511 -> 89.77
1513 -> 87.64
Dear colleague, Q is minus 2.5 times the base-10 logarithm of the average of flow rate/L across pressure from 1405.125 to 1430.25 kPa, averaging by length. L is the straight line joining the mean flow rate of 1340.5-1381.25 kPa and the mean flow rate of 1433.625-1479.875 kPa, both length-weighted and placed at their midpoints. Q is 0.16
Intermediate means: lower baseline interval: 96.3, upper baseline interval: 87.2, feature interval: 78.2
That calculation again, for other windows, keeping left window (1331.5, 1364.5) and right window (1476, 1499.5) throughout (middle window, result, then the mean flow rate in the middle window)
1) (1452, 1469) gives 0.04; 82.3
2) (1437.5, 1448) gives -0.10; 92.7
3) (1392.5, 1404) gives -0.16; 94.1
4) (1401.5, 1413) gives -0.10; 90.2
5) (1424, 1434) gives -0.12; 92.9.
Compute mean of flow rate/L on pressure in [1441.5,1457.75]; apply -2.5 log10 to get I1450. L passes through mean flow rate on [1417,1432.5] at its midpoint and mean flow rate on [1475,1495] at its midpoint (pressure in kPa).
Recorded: -0.09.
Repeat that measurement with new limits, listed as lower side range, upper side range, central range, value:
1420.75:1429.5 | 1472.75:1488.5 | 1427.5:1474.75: -0.05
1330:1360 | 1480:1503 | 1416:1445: -0.02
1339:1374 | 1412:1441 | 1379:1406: -0.12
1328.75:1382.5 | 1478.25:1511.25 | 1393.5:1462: 0.03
